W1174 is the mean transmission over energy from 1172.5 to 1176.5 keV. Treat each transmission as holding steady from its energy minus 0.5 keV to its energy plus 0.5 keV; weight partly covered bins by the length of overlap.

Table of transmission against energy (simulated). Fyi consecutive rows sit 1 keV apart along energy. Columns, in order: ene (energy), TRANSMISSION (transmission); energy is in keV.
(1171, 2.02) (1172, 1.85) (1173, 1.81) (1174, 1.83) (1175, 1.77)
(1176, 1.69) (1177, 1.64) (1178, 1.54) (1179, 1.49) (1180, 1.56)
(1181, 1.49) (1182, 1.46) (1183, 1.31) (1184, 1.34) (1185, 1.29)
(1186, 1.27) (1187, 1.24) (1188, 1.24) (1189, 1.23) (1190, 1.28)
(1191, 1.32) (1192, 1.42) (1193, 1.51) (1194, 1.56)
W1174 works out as 1.77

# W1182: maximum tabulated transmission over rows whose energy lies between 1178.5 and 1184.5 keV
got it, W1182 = 1.56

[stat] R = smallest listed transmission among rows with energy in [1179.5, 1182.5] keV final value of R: 1.46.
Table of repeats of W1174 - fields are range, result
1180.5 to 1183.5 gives 1.42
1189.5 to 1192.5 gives 1.34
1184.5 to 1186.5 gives 1.28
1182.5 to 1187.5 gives 1.29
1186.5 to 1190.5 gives 1.25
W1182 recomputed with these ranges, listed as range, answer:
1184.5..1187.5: 1.29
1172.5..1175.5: 1.83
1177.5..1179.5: 1.54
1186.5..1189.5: 1.24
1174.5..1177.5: 1.77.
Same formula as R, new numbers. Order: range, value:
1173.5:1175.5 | 1.77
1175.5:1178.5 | 1.54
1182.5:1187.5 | 1.24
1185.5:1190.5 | 1.23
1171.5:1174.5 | 1.81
